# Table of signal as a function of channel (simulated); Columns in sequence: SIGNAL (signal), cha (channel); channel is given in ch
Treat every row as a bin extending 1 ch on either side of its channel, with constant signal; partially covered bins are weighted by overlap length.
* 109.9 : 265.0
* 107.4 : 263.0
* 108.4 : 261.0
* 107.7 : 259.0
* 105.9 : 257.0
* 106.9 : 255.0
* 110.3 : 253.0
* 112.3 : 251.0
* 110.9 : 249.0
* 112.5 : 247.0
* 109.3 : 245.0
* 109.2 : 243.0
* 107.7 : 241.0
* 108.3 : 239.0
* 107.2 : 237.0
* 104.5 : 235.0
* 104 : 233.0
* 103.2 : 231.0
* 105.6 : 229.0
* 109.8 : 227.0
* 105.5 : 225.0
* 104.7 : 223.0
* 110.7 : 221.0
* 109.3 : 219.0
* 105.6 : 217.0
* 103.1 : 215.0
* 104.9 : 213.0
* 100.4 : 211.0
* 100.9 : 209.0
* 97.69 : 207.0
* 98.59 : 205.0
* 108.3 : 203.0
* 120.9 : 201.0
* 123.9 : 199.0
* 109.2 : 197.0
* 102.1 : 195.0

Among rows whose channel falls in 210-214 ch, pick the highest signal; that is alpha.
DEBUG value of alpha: 104.9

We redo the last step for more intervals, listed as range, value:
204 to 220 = 109.3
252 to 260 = 110.3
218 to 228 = 110.7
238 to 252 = 112.5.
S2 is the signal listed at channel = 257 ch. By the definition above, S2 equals 105.9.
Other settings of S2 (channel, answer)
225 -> 105.5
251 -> 112.3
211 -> 100.4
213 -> 104.9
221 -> 110.7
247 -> 112.5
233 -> 104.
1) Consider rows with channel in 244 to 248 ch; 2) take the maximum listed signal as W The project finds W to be 112.5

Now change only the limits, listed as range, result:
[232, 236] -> 104.5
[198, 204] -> 123.9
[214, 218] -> 105.6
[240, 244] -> 109.2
